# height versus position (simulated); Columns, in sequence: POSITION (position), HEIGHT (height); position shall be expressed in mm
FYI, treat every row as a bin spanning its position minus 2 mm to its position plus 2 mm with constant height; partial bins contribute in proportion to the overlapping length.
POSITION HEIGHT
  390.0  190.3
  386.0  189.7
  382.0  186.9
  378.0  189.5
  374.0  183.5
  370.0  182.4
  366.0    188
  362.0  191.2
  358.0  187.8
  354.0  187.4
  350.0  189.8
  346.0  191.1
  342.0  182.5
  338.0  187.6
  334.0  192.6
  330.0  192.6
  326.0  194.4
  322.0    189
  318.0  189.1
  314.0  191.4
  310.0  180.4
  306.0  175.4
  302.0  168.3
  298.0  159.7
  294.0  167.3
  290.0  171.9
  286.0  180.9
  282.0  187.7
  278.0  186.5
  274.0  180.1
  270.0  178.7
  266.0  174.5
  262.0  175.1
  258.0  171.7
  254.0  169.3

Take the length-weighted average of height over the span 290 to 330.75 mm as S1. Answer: 180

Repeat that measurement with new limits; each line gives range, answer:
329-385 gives 188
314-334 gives 191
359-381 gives 187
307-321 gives 186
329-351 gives 189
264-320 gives 178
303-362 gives 188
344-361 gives 189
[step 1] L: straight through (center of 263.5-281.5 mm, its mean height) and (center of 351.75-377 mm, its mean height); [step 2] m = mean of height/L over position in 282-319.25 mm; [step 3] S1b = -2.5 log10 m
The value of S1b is 0.04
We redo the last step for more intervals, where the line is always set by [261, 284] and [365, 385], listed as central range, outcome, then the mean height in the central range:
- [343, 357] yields -0.02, 189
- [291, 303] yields 0.10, 165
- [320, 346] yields -0.03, 190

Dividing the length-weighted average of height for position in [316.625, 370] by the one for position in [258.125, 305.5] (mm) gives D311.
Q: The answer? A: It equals 1.1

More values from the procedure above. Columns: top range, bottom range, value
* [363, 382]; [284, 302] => 1.10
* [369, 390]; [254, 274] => 1.07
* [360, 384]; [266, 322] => 1.05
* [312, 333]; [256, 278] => 1.08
